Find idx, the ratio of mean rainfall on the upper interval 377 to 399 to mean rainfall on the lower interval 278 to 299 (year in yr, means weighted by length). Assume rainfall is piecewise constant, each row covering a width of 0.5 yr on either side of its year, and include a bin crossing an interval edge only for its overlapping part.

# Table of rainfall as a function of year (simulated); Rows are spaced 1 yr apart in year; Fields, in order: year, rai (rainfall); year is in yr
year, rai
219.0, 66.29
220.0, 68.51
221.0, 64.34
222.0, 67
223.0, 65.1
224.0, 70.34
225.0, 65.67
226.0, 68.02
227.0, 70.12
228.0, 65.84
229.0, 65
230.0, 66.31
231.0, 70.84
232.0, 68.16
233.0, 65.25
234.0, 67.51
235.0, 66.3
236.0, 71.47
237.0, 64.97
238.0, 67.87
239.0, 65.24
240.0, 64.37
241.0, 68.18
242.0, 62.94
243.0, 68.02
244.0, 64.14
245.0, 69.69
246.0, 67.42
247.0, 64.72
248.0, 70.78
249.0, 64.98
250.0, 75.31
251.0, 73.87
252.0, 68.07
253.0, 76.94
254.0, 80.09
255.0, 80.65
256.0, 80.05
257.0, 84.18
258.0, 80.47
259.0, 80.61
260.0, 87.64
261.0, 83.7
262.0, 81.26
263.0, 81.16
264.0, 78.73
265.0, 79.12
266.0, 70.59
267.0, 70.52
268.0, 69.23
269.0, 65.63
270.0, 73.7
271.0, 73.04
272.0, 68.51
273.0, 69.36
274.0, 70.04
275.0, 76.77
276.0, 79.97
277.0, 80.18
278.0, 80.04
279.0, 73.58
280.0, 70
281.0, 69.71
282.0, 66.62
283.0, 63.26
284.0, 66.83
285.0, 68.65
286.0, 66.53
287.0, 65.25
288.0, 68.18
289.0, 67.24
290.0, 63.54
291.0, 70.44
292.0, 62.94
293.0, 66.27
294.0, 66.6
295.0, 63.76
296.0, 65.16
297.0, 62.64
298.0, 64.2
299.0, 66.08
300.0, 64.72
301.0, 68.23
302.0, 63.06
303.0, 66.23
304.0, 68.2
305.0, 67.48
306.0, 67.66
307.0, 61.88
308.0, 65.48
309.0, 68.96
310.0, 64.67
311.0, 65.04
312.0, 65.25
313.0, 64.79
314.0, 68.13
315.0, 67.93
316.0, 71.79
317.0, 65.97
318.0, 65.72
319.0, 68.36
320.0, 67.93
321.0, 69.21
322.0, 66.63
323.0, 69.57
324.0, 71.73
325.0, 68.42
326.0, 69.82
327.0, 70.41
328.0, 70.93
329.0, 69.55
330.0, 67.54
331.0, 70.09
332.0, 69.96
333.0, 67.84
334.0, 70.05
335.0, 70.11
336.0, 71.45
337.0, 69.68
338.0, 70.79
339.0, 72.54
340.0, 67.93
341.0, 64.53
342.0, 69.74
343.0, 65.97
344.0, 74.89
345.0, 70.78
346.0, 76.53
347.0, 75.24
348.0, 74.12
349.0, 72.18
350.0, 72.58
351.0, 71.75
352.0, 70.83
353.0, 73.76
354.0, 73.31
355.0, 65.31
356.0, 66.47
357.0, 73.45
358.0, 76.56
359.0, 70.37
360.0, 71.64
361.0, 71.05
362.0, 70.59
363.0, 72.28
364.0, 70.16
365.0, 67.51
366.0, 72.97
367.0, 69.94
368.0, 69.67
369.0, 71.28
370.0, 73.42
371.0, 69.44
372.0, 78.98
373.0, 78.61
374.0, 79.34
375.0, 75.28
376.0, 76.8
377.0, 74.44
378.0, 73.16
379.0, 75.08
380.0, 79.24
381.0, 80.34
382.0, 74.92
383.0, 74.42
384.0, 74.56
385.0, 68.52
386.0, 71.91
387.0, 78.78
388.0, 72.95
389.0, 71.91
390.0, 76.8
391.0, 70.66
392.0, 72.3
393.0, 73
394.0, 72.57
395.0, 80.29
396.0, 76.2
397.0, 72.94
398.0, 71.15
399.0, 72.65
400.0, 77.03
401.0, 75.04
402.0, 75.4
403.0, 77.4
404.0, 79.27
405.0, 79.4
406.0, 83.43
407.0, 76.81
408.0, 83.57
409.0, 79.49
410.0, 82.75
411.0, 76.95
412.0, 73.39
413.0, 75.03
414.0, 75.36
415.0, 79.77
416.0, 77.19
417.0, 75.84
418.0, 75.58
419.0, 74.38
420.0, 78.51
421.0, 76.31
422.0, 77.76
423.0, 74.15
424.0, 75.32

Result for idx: 1.11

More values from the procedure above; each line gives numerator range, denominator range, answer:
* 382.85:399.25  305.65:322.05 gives 1.10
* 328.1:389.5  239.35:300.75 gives 1.01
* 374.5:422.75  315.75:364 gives 1.08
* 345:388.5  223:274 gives 1.02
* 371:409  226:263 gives 1.06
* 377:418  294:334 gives 1.13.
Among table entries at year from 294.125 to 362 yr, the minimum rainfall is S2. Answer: 61.88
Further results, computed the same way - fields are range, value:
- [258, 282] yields 65.63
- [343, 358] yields 65.31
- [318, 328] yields 65.72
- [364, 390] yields 67.51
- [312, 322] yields 64.79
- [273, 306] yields 62.64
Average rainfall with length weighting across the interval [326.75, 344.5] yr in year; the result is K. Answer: 69.7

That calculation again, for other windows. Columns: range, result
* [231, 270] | 72.4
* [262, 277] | 73.8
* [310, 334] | 68.3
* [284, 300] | 65.8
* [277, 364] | 68.8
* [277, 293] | 68.5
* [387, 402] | 74.2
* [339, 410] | 73.8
